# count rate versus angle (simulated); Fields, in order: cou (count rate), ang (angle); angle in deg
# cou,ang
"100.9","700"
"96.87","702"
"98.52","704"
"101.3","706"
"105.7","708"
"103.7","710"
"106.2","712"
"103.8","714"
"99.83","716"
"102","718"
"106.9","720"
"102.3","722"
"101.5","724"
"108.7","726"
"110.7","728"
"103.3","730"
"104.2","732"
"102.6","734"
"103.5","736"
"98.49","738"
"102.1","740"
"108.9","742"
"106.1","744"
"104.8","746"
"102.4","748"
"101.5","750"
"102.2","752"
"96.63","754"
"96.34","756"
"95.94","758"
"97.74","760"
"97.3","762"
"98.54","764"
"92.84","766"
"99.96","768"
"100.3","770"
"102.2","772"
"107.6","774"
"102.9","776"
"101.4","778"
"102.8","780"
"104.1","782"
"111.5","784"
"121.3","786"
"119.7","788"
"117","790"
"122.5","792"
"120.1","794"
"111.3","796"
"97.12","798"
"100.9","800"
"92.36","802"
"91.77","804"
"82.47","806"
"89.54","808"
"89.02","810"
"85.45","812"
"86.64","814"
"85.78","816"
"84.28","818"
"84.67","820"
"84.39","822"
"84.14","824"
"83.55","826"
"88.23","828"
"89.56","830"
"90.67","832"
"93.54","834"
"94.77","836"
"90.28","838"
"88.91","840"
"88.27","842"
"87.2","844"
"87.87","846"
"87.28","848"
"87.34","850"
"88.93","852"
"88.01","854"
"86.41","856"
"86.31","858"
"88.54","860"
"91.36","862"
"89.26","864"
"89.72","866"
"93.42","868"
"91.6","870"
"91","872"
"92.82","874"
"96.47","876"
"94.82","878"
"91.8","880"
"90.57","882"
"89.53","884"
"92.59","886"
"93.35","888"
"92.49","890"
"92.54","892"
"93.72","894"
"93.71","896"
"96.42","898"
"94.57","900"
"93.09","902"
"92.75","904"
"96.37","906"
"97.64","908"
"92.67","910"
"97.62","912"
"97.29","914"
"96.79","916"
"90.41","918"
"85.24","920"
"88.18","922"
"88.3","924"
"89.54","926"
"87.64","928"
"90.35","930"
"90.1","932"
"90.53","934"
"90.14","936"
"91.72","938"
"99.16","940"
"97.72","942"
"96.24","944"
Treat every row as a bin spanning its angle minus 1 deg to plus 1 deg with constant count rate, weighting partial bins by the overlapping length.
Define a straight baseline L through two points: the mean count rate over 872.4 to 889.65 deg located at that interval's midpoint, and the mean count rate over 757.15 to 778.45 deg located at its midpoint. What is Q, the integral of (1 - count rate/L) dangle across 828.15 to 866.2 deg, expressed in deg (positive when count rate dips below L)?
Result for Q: 2.26 deg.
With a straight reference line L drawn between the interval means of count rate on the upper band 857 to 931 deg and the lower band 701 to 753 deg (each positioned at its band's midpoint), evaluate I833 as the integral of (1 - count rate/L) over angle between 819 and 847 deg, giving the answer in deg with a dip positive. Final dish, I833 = 2.32 deg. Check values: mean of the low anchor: 103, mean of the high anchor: 92.2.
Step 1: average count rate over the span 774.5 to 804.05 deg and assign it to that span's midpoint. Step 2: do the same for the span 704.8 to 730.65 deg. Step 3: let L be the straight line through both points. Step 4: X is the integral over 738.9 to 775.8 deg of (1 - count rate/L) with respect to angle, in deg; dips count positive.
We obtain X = 2.0 deg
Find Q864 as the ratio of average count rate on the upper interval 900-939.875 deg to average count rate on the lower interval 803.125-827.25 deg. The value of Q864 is 1.07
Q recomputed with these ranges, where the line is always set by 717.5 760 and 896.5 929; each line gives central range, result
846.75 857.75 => 1.00 deg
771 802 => -2.76 deg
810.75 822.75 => 1.59 deg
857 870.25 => 0.79 deg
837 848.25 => 0.98 deg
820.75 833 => 1.38 deg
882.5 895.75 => 0.25 deg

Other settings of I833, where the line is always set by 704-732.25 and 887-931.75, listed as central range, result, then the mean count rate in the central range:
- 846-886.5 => 2.1 deg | 90.3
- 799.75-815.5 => 1.5 deg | 89.1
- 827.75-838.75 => 0.7 deg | 91.4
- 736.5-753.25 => -0.1 deg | 103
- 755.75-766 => 0.5 deg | 96.8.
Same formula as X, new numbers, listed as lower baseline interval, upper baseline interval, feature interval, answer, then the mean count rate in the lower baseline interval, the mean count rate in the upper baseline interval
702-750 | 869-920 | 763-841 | 1.5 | 104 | 93.5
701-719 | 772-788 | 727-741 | 0.1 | 102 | 108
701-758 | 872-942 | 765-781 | -0.2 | 103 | 92.7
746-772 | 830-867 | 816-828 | 1.0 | 98.9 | 89.2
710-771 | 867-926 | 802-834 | 3.4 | 102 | 93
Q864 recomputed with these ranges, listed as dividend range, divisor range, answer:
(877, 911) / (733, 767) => 0.93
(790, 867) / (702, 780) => 0.89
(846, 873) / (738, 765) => 0.88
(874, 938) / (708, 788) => 0.90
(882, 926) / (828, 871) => 1.04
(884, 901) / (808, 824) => 1.09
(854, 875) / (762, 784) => 0.89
